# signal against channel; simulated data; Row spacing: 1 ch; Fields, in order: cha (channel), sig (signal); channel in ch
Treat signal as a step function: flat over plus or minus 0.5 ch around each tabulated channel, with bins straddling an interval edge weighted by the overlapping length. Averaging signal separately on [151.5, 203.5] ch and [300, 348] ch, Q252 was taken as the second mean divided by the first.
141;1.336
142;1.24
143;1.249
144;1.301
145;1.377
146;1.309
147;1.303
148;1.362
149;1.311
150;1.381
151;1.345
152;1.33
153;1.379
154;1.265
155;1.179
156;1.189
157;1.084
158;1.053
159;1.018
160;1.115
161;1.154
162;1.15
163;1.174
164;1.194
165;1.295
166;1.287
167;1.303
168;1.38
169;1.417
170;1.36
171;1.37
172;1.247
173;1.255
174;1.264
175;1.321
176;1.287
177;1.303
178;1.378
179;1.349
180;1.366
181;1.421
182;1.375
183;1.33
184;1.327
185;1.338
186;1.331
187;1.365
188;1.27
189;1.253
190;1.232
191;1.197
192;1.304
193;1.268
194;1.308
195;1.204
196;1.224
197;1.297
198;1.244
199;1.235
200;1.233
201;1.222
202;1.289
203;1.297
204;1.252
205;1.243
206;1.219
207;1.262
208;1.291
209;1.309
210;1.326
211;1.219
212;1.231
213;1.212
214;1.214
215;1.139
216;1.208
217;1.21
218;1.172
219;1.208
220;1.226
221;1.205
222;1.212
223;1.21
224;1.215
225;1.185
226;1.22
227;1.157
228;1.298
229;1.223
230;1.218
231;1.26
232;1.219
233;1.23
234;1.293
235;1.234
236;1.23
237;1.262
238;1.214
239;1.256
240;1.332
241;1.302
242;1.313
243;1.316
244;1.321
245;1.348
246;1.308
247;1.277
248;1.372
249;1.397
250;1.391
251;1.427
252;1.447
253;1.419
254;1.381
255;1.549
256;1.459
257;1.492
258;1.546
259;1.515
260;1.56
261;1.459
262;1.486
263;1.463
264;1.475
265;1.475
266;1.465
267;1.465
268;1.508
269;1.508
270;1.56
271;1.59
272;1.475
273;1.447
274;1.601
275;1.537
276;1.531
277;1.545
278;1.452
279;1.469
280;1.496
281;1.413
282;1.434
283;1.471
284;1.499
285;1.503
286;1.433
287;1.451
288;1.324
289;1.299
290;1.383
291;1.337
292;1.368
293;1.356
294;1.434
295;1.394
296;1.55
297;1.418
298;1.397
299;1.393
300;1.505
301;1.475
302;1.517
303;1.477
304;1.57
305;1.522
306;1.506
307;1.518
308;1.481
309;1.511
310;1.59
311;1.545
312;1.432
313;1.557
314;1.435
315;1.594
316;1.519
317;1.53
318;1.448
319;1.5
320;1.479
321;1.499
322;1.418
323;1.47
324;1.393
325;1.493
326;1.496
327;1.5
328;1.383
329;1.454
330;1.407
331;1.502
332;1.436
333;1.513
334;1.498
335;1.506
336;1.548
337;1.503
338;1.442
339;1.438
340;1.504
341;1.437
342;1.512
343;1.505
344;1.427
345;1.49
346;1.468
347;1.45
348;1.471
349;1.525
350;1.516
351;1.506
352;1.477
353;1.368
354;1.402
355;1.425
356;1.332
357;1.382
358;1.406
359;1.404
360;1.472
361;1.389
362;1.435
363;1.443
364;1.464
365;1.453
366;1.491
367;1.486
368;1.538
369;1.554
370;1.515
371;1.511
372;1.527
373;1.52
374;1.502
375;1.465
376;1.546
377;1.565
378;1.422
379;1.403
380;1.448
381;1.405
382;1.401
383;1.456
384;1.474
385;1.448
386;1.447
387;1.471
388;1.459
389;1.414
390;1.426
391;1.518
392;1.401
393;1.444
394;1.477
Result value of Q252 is 1.17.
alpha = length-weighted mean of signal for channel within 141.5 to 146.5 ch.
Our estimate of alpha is 1.3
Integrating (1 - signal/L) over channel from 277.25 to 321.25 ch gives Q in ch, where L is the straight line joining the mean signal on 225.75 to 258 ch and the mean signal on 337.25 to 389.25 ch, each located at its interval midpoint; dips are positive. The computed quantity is -2.5 ch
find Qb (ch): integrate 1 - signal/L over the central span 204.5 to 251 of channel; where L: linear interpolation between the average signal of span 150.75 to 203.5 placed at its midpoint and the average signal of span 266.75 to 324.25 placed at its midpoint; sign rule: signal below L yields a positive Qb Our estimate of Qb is 3.50 ch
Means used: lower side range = 1.27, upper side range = 1.48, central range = 1.26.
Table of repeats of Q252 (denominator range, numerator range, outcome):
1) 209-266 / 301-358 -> 1.12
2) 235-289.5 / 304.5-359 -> 1.03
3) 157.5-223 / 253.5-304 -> 1.16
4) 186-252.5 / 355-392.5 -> 1.16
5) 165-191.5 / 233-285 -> 1.08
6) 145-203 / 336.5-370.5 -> 1.14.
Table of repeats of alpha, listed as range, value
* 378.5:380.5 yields 1.43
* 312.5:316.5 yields 1.53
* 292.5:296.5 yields 1.43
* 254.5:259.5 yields 1.51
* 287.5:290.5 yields 1.34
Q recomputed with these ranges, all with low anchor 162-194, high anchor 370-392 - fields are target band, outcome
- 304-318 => -1.1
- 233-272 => -1.1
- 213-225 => 1.2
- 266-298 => -1.6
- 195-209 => 0.7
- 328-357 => -0.5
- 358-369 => 0.0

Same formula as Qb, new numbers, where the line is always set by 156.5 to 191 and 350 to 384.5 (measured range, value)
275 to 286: -0.84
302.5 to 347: -2.16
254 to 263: -0.95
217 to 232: 1.22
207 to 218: 0.65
